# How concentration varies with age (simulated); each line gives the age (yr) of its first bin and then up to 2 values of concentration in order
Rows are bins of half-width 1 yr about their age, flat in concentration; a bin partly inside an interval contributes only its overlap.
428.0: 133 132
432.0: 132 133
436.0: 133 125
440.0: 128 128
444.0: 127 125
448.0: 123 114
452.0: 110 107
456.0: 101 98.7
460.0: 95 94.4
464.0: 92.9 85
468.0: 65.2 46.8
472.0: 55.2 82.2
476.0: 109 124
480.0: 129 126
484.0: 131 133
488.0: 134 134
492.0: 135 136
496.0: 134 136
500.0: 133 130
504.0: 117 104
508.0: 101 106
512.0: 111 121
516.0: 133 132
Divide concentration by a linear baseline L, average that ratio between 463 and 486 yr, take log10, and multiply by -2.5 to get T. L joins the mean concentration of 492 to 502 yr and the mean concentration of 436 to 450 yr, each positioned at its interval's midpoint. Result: 0.33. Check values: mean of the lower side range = 126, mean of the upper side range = 134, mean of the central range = 96.8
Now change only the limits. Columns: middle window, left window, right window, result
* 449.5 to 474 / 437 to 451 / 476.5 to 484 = 0.38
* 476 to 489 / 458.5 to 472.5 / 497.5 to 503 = -0.22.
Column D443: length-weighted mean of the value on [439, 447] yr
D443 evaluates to 127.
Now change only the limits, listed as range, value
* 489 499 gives 135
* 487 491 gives 134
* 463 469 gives 81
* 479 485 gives 129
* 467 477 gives 71.7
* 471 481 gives 99.9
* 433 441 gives 130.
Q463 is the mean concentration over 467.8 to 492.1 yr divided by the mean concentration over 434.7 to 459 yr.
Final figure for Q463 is 0.9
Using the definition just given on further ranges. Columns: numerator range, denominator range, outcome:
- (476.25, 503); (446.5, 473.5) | 1.43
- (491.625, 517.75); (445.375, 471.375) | 1.28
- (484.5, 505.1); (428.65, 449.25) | 1.03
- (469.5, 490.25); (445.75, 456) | 0.97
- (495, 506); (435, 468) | 1.16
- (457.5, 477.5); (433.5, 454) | 0.67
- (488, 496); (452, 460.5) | 1.32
